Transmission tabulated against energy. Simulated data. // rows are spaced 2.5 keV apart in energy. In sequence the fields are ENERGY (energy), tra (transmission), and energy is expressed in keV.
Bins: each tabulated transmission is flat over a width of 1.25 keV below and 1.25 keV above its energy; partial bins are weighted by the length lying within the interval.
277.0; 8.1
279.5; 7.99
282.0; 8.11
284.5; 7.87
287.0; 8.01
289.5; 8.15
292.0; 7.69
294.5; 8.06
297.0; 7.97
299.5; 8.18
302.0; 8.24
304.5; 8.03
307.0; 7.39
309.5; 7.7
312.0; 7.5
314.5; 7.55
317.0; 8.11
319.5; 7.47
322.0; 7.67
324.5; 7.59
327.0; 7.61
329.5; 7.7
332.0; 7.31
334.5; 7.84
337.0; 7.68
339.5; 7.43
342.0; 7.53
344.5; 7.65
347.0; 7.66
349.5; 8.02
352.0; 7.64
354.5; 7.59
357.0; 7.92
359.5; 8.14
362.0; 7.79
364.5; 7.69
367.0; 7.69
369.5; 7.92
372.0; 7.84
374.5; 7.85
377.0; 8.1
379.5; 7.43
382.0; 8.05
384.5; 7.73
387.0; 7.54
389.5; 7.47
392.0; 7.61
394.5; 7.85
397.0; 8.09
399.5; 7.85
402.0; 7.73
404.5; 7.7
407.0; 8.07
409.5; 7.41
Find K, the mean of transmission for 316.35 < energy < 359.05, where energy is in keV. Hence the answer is 7.67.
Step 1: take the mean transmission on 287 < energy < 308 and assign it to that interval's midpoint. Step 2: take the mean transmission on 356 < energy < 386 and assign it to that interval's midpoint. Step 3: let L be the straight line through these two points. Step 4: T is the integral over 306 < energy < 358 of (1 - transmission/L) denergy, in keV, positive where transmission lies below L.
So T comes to 1.75 keV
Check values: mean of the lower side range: 7.97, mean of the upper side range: 7.84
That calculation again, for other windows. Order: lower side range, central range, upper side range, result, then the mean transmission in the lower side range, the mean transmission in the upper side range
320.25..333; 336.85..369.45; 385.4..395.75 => -0.6 keV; 7.58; 7.62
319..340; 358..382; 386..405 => -0.5 keV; 7.6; 7.73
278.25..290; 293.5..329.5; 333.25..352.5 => 0.4 keV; 8.02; 7.68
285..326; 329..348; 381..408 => 0.5 keV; 7.83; 7.79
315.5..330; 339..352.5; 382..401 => 0.1 keV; 7.69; 7.76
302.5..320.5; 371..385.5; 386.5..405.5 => -0.2 keV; 7.7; 7.74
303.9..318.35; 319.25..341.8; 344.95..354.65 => 0.4 keV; 7.7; 7.74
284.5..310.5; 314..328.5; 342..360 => 0.4 keV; 7.94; 7.77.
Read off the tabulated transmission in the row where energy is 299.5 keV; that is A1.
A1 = 8.18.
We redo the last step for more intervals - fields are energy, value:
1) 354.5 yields 7.59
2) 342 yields 7.53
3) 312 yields 7.5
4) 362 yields 7.79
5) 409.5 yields 7.41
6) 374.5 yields 7.85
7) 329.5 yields 7.7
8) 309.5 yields 7.7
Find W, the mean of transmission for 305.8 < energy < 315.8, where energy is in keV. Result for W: 7.54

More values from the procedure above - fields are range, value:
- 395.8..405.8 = 7.84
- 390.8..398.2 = 7.85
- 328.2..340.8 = 7.59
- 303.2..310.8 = 7.71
